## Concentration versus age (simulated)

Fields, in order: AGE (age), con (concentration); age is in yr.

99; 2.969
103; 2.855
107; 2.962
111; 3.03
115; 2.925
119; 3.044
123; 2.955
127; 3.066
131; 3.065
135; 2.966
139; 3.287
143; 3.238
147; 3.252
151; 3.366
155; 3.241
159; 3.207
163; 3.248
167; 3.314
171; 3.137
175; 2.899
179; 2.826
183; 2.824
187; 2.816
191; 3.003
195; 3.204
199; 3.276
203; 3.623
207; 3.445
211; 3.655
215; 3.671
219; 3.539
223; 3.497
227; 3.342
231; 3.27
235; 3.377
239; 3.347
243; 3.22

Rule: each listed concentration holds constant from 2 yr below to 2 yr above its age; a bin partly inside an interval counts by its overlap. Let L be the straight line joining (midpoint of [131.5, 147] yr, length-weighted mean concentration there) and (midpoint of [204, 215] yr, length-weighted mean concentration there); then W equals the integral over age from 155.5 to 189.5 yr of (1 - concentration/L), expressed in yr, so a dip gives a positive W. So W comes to 3.2 yr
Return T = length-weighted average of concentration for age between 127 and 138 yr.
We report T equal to 3.05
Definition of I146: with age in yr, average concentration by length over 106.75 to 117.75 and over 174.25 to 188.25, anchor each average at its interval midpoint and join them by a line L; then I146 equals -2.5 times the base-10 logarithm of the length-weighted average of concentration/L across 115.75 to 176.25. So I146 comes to -0.09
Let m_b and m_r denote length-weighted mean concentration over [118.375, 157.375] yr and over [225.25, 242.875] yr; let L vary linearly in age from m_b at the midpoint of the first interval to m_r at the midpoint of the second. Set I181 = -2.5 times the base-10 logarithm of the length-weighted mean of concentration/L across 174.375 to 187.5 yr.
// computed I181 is 0.14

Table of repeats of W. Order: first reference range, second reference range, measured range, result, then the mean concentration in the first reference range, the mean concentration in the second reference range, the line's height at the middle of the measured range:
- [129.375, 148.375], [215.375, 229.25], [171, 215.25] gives 2.5 yr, 3.16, 3.48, 3.37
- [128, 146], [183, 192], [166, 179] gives -0.4 yr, 3.14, 2.88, 2.96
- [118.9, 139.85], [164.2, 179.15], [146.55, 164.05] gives -1.1 yr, 3.05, 3.08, 3.07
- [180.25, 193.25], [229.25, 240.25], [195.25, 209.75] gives -1.9 yr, 2.88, 3.33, 3.03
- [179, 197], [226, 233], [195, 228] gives -3.6 yr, 2.95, 3.3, 3.15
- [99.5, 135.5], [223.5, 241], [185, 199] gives 0.8 yr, 2.99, 3.35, 3.22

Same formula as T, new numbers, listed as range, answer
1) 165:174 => 3.19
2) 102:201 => 3.08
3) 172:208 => 3.09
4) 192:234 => 3.44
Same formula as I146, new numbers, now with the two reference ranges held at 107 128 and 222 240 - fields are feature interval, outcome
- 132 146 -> -0.03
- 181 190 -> 0.13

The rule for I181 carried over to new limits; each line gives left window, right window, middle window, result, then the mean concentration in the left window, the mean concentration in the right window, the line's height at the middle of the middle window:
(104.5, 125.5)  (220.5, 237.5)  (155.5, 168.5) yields -0.04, 2.98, 3.38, 3.14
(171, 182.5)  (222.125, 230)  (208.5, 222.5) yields -0.10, 2.91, 3.39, 3.29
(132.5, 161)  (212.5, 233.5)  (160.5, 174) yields 0.03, 3.22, 3.47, 3.29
